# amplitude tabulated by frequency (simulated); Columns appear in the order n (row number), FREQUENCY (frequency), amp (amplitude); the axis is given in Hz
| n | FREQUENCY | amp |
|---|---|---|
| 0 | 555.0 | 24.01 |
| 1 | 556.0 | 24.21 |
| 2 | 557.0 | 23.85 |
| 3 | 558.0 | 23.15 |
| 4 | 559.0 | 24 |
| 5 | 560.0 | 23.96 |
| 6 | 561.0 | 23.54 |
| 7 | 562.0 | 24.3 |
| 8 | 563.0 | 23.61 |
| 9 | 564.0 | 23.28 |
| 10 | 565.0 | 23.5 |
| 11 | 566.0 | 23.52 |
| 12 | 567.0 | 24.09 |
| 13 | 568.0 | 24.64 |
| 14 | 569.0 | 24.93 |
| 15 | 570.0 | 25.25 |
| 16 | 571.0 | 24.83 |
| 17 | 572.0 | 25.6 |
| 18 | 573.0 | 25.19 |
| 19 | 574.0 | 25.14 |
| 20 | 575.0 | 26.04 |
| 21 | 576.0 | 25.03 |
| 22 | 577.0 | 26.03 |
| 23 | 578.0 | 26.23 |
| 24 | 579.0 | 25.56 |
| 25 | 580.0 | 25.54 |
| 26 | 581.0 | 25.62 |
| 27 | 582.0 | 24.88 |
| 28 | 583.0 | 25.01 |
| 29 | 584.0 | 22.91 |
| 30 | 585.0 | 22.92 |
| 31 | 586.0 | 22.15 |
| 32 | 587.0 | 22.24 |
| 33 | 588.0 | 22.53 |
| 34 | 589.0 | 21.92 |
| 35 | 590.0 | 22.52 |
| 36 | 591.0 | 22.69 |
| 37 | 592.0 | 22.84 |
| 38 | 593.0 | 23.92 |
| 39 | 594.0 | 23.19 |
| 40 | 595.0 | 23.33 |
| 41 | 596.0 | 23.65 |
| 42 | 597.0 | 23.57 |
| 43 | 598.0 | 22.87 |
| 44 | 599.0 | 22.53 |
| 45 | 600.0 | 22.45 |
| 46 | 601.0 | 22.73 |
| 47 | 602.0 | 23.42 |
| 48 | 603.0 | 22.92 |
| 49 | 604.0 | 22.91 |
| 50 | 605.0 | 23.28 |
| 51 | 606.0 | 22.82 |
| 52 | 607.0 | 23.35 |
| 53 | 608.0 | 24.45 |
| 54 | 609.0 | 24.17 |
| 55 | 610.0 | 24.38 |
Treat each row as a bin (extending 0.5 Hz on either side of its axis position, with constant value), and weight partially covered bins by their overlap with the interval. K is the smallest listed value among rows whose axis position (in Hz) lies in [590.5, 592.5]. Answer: 22.69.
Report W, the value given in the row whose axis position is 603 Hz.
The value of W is 22.92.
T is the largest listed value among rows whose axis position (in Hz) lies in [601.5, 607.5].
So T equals 23.42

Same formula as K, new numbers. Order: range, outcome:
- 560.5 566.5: 23.28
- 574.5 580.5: 25.03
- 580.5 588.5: 22.15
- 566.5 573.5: 24.09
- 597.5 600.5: 22.45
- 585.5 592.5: 21.92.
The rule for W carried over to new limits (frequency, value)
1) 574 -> 25.14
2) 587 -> 22.24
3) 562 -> 24.3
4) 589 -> 21.92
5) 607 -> 23.35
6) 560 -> 23.96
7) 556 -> 24.21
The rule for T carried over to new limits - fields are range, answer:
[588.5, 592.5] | 22.84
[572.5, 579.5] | 26.23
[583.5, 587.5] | 22.92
